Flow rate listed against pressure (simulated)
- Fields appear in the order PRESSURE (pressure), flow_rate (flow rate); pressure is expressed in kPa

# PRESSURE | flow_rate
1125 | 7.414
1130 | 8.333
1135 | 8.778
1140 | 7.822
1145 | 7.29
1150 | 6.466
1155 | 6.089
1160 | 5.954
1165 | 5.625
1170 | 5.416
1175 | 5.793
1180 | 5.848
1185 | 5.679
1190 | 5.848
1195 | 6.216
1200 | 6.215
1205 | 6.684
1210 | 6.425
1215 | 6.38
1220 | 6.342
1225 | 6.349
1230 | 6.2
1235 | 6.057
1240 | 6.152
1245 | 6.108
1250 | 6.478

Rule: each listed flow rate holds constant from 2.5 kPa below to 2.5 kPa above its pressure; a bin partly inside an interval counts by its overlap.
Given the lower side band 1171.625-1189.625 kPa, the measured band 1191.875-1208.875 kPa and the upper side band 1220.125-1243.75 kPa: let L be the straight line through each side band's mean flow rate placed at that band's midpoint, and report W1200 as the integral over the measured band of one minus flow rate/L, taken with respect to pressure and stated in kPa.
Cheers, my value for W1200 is -1.2 kPa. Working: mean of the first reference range 5.76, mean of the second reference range 6.2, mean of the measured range 6.36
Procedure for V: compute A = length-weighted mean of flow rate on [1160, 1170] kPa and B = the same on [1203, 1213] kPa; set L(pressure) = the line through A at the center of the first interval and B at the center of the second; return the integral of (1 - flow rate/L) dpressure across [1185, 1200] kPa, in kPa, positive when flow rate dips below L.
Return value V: 0.53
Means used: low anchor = 5.65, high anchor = 6.54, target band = 6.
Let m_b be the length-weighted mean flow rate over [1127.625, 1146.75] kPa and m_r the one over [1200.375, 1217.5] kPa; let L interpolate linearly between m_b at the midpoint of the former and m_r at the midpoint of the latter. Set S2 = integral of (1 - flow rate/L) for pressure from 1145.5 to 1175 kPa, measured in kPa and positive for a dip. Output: 6.1 kPa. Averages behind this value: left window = 8.08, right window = 6.46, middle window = 5.99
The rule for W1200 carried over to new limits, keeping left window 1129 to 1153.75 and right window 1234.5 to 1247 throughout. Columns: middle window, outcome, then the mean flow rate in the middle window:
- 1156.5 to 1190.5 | 6.6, 5.74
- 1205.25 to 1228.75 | 0.3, 6.39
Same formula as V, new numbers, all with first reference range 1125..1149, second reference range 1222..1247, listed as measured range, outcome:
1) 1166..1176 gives 2.35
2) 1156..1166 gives 2.16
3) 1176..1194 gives 3.11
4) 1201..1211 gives 0.23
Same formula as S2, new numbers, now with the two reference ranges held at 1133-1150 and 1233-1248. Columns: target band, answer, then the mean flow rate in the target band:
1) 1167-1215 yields 6.1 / 6.03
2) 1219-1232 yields 0.1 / 6.3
